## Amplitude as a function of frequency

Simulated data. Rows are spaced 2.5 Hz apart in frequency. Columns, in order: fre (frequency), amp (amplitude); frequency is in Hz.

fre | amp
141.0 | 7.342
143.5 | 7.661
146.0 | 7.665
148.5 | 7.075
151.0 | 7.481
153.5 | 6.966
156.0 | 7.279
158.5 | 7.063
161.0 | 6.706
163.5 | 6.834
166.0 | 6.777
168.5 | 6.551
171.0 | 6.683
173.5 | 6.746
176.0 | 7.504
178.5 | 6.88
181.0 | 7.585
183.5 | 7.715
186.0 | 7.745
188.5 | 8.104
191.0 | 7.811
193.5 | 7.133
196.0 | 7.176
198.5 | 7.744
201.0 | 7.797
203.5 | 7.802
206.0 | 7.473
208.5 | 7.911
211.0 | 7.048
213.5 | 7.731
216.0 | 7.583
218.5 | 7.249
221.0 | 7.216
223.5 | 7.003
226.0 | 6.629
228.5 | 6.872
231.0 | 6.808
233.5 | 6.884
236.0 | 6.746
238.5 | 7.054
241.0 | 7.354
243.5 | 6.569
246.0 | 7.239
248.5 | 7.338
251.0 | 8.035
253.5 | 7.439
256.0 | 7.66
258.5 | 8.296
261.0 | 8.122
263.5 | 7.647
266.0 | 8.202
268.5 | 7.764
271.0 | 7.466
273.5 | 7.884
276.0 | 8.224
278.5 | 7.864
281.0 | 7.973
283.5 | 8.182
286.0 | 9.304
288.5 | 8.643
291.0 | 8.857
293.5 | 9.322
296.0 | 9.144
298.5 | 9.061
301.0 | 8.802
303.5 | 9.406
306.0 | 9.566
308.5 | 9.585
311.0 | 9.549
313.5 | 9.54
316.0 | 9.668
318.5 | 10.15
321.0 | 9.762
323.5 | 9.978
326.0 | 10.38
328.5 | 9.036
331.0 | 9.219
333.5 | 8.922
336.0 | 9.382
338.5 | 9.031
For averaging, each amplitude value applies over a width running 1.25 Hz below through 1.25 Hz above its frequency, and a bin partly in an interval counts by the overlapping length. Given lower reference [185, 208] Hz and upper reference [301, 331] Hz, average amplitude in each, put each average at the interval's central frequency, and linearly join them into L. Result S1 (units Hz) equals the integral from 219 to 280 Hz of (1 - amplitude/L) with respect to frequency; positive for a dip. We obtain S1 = 7.9 Hz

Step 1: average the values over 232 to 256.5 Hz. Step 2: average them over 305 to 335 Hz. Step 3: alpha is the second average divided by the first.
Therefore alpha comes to 1.33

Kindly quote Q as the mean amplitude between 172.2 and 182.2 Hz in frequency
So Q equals 7.17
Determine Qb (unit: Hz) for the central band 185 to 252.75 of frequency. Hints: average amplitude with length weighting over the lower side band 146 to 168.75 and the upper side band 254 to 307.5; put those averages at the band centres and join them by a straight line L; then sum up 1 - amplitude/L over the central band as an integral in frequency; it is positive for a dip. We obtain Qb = 3.36 Hz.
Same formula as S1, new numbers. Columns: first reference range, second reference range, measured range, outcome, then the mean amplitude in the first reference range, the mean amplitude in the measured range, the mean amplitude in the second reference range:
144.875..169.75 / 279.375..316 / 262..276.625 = 1.37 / 7.04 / 7.85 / 9.07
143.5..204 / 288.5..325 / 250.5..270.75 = 1.91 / 7.29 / 7.87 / 9.43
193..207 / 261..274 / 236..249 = 1.10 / 7.54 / 7.06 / 7.82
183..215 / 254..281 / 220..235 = 1.64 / 7.63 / 6.89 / 7.9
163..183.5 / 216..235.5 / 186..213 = -2.40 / 7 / 7.61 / 6.98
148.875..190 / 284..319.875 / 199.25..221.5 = 0.78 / 7.17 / 7.55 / 9.31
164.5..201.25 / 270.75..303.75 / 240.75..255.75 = 1.41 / 7.31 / 7.35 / 8.59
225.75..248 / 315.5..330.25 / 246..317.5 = -0.55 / 6.93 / 8.5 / 9.82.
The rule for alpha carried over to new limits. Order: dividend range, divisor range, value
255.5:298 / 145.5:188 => 1.16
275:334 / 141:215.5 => 1.25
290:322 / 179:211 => 1.24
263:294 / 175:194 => 1.09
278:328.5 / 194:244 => 1.28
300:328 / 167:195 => 1.32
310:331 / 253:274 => 1.24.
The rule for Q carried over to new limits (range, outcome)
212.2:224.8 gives 7.35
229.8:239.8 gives 6.88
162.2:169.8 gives 6.72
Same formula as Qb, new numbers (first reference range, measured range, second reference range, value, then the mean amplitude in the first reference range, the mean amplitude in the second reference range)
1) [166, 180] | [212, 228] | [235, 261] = -0.01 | 6.88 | 7.42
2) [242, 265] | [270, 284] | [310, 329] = 0.76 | 7.6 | 9.79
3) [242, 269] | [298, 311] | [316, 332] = -0.23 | 7.66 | 9.76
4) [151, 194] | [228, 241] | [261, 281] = 1.21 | 7.19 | 7.89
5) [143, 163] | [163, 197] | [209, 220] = 0.31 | 7.21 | 7.43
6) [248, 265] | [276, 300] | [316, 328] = 0.46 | 7.82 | 9.96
